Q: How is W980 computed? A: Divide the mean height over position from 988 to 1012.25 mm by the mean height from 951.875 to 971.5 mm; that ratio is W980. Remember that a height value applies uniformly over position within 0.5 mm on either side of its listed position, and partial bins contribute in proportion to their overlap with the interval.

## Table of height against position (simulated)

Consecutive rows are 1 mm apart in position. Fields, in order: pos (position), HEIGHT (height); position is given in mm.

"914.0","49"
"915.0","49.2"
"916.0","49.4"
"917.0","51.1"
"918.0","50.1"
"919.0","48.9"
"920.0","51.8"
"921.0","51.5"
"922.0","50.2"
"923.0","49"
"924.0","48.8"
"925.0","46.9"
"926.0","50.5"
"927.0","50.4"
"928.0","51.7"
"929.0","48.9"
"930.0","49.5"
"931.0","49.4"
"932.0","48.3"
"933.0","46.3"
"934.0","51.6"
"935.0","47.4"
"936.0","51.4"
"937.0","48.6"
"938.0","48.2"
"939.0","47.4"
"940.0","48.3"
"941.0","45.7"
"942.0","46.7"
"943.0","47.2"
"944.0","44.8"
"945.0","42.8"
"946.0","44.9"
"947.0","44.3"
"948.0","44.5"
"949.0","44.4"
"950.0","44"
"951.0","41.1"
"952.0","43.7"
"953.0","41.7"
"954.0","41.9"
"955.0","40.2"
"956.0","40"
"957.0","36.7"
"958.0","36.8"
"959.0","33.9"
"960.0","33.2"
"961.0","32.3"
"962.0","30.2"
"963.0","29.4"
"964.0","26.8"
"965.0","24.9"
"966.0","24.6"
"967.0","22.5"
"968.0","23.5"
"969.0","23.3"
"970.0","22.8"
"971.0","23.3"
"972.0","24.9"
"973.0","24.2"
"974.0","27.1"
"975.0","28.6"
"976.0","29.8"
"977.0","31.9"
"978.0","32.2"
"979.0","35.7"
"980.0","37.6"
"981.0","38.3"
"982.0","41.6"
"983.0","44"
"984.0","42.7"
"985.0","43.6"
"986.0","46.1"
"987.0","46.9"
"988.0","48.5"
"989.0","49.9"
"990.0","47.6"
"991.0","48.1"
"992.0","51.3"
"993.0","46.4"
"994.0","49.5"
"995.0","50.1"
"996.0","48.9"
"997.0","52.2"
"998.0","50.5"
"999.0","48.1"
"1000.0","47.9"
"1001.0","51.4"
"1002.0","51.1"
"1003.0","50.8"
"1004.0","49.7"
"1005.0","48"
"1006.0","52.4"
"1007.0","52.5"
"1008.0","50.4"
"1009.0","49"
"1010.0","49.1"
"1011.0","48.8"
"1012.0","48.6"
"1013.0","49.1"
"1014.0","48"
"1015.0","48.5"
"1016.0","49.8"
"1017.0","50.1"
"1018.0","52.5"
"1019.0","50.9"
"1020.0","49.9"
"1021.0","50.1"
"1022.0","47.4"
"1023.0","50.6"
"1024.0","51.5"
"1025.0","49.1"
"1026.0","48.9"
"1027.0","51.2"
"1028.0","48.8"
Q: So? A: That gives 1.58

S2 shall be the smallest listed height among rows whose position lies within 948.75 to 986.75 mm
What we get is 22.5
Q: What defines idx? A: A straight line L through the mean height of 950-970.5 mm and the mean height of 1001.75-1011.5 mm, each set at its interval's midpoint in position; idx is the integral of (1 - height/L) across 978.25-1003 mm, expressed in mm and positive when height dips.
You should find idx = -1.3 mm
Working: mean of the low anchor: 32.8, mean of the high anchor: 50.2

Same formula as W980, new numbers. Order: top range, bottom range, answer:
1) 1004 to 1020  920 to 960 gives 1.09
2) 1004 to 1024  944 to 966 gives 1.32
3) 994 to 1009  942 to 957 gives 1.16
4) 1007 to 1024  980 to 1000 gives 1.06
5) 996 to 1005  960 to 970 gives 1.88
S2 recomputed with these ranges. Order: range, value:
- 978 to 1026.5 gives 32.2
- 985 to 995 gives 43.6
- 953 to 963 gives 29.4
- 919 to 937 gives 46.3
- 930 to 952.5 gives 41.1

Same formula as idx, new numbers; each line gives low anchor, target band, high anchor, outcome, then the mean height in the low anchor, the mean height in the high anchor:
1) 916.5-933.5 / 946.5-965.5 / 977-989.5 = 3.4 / 49.6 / 41.8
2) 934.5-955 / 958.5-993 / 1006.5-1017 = 9.3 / 45.3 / 49.4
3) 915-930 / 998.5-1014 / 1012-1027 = 0.0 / 49.9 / 49.8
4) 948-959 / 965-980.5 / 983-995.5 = 6.0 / 40.9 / 47.4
